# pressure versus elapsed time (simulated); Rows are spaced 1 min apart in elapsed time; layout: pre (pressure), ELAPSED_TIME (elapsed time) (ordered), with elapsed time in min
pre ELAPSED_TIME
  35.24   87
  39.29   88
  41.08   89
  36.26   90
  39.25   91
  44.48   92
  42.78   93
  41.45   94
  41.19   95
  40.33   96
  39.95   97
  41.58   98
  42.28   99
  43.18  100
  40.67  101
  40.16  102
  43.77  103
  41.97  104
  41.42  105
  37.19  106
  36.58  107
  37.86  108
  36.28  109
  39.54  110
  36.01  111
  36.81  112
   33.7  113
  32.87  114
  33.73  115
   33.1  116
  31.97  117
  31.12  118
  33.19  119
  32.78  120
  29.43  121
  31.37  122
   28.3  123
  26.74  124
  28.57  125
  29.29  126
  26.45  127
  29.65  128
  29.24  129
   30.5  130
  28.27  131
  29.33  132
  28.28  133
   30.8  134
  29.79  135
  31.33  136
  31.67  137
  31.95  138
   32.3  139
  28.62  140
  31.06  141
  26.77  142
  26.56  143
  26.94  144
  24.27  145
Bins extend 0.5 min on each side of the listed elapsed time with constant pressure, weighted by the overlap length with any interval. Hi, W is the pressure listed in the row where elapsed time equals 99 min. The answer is 42.28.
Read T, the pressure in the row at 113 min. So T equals 33.7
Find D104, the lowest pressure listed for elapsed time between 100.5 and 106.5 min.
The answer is 37.19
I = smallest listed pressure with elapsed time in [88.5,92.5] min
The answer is 36.26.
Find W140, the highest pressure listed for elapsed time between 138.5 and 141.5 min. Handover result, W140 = 32.3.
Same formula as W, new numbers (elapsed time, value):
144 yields 26.94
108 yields 37.86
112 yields 36.81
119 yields 33.19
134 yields 30.8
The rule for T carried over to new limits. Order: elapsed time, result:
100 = 43.18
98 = 41.58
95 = 41.19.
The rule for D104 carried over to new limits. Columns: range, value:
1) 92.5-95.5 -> 41.19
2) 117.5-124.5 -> 26.74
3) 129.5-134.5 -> 28.27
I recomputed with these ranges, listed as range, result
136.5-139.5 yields 31.67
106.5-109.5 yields 36.28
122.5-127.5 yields 26.45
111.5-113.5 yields 33.7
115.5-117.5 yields 31.97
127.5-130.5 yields 29.24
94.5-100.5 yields 39.95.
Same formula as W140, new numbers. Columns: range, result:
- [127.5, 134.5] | 30.8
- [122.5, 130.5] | 30.5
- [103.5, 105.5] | 41.97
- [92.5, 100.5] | 43.18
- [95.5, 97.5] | 40.33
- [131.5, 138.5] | 31.95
